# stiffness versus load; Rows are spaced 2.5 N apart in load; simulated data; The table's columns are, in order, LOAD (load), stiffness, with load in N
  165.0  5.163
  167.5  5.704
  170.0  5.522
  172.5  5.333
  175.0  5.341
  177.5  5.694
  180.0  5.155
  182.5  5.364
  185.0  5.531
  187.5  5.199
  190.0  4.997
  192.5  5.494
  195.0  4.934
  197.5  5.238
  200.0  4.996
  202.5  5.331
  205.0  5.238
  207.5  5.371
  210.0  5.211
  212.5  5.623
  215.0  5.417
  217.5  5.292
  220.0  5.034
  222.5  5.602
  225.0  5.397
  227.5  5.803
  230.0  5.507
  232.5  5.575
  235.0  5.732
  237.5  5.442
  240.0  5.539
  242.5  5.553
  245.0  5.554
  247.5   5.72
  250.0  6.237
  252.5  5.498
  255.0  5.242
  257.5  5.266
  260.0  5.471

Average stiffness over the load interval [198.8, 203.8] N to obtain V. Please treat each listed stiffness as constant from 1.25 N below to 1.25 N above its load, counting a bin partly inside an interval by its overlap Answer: 5.17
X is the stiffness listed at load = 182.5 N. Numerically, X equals 5.364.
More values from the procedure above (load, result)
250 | 6.237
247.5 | 5.72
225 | 5.397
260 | 5.471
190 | 4.997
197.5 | 5.238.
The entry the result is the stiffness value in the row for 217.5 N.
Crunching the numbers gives 5.292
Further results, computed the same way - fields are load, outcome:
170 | 5.522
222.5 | 5.602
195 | 4.934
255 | 5.242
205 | 5.238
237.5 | 5.442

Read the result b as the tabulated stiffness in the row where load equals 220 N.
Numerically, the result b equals 5.034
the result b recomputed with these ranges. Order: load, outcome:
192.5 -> 5.494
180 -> 5.155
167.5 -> 5.704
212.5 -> 5.623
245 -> 5.554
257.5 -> 5.266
